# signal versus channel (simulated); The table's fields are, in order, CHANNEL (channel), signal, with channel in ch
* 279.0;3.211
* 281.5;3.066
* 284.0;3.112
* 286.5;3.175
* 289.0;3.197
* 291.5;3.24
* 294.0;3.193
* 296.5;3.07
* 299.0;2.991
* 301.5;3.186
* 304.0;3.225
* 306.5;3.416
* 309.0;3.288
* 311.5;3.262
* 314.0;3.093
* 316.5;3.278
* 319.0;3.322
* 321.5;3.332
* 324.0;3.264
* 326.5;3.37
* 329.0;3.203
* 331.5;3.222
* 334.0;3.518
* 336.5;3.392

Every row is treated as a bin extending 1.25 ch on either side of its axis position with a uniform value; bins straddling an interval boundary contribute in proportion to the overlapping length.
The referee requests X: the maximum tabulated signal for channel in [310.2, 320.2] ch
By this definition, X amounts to 3.322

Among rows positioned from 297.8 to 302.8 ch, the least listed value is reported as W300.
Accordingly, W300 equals 2.991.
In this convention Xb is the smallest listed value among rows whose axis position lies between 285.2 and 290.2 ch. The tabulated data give 3.175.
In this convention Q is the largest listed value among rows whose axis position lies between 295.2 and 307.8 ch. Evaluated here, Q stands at 3.416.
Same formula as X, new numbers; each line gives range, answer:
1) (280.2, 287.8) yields 3.175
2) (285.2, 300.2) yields 3.24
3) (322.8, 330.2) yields 3.37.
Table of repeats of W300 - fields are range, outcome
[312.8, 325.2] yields 3.093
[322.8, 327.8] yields 3.264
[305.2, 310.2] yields 3.288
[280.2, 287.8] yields 3.066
